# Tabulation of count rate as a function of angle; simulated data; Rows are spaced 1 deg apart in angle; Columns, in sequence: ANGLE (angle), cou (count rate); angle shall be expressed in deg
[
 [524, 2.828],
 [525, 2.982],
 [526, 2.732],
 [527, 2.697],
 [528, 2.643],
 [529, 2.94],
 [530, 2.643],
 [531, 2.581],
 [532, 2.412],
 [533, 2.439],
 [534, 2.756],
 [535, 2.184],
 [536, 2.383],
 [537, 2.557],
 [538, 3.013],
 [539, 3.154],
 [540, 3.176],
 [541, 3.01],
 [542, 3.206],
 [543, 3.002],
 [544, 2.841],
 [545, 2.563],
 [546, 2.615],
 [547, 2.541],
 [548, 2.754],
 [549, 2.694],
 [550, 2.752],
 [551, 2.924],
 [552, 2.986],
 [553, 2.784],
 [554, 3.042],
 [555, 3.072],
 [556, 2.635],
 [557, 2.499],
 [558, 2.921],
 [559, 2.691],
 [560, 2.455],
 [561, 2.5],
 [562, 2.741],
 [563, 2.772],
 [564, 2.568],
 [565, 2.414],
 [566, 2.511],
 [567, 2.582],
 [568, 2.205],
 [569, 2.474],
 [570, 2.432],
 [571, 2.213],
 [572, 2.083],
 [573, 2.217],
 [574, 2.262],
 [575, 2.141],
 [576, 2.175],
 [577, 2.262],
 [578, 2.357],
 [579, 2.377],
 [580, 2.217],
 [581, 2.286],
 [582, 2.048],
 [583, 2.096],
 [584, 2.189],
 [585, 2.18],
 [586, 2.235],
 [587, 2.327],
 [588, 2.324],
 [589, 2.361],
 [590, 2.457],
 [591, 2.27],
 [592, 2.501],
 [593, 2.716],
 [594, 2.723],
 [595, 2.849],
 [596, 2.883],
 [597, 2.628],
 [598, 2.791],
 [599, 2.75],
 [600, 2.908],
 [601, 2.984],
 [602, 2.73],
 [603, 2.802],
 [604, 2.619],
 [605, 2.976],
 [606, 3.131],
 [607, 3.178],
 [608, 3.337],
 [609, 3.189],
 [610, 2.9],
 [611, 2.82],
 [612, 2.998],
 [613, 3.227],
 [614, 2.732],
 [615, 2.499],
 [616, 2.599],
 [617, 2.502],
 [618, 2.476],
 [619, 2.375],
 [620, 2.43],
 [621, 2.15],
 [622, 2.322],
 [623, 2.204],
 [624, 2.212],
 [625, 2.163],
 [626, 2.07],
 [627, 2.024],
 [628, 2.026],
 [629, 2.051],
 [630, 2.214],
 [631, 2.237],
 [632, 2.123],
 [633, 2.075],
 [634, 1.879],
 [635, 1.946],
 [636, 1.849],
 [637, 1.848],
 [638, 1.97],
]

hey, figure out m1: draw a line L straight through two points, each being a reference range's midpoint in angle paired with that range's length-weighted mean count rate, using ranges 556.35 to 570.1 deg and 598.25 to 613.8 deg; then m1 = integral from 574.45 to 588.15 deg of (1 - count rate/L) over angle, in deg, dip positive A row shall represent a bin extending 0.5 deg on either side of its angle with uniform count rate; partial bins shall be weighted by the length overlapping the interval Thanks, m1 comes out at 2.5 deg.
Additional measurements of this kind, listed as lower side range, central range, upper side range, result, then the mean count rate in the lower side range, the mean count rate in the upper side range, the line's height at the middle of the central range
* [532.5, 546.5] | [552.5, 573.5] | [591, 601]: 1.5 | 2.78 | 2.74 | 2.76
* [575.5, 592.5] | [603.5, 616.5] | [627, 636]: -4.7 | 2.27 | 2.05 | 2.15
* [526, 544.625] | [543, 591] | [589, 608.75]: 5.0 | 2.76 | 2.8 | 2.78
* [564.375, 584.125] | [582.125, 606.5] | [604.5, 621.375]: -0.3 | 2.28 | 2.8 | 2.55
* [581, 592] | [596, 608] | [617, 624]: -3.1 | 2.26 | 2.33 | 2.29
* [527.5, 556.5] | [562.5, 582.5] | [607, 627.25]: 2.7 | 2.77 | 2.58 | 2.69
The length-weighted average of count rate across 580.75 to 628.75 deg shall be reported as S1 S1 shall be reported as 2.57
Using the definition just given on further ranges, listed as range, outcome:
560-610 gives 2.53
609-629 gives 2.47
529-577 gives 2.63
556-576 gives 2.45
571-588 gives 2.22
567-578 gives 2.27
